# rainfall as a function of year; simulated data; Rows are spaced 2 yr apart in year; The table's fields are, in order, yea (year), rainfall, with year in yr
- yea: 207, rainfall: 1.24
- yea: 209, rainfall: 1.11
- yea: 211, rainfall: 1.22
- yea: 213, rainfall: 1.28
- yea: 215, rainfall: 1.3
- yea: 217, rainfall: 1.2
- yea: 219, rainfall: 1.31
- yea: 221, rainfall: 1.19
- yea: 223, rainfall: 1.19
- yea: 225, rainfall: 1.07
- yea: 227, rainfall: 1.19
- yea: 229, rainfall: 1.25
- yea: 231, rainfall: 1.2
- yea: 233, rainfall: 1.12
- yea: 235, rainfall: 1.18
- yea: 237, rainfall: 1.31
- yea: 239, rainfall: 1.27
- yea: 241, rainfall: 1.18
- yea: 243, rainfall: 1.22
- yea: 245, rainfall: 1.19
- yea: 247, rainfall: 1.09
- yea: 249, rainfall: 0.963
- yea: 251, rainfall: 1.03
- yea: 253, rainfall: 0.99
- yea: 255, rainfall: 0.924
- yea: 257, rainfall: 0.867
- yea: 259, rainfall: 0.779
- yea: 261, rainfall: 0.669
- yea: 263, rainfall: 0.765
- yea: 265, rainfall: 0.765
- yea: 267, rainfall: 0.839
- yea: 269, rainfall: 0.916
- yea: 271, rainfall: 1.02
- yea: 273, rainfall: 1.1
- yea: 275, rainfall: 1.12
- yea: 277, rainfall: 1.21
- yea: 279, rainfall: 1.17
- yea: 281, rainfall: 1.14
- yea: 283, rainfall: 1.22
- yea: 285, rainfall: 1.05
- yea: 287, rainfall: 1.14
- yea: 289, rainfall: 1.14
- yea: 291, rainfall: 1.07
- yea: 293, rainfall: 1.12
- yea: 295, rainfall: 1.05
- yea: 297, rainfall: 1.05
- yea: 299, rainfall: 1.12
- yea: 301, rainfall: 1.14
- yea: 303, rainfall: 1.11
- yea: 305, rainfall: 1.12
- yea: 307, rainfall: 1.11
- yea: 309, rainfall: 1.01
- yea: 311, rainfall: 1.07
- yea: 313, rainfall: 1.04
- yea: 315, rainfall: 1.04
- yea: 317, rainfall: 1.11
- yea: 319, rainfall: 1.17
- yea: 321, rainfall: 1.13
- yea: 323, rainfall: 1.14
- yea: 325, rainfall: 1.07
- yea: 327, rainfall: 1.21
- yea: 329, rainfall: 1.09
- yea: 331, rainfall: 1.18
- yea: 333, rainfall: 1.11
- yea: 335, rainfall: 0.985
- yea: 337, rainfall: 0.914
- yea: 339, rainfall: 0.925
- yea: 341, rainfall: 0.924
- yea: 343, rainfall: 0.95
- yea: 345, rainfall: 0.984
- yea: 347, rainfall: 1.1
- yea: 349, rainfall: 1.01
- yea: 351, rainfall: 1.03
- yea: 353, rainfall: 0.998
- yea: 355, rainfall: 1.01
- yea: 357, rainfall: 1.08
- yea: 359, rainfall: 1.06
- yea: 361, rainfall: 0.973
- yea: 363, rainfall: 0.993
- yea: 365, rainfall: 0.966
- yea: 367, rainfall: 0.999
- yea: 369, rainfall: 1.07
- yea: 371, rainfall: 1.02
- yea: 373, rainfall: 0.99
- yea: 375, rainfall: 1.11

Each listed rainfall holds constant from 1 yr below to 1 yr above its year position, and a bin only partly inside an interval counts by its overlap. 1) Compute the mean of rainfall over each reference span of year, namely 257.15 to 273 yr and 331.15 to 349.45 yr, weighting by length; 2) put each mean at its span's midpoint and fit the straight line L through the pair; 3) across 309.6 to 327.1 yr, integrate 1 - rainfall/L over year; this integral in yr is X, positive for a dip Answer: -2.7 yr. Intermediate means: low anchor 0.842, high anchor 0.997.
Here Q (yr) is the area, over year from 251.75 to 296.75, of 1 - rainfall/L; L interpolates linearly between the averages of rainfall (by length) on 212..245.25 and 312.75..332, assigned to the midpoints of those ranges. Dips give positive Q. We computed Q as 6.3 yr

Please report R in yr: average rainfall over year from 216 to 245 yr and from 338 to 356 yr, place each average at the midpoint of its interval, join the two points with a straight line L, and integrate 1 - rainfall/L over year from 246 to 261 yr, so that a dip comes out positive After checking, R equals 3.0 yr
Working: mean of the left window 1.21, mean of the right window 0.992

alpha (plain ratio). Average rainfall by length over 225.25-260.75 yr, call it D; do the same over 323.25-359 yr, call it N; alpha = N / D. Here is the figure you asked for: 0.9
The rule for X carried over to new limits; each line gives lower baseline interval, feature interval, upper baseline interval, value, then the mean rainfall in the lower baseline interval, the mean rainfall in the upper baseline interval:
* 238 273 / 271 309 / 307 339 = -3.3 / 0.973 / 1.08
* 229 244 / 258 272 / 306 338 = 4.2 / 1.21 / 1.09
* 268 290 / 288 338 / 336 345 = -3.9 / 1.11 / 0.934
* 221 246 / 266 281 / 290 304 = 1.0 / 1.2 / 1.09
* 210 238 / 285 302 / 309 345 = 0.1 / 1.22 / 1.06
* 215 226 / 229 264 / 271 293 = 3.7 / 1.2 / 1.13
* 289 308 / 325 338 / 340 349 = -0.7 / 1.1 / 0.992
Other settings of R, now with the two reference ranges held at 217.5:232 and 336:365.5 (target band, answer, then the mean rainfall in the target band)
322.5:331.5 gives -0.9 yr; 1.14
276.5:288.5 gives -0.5 yr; 1.15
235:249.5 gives -0.1 yr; 1.18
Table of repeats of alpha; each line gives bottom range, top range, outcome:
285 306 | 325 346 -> 0.93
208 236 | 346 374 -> 0.85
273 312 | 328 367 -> 0.91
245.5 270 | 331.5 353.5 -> 1.12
